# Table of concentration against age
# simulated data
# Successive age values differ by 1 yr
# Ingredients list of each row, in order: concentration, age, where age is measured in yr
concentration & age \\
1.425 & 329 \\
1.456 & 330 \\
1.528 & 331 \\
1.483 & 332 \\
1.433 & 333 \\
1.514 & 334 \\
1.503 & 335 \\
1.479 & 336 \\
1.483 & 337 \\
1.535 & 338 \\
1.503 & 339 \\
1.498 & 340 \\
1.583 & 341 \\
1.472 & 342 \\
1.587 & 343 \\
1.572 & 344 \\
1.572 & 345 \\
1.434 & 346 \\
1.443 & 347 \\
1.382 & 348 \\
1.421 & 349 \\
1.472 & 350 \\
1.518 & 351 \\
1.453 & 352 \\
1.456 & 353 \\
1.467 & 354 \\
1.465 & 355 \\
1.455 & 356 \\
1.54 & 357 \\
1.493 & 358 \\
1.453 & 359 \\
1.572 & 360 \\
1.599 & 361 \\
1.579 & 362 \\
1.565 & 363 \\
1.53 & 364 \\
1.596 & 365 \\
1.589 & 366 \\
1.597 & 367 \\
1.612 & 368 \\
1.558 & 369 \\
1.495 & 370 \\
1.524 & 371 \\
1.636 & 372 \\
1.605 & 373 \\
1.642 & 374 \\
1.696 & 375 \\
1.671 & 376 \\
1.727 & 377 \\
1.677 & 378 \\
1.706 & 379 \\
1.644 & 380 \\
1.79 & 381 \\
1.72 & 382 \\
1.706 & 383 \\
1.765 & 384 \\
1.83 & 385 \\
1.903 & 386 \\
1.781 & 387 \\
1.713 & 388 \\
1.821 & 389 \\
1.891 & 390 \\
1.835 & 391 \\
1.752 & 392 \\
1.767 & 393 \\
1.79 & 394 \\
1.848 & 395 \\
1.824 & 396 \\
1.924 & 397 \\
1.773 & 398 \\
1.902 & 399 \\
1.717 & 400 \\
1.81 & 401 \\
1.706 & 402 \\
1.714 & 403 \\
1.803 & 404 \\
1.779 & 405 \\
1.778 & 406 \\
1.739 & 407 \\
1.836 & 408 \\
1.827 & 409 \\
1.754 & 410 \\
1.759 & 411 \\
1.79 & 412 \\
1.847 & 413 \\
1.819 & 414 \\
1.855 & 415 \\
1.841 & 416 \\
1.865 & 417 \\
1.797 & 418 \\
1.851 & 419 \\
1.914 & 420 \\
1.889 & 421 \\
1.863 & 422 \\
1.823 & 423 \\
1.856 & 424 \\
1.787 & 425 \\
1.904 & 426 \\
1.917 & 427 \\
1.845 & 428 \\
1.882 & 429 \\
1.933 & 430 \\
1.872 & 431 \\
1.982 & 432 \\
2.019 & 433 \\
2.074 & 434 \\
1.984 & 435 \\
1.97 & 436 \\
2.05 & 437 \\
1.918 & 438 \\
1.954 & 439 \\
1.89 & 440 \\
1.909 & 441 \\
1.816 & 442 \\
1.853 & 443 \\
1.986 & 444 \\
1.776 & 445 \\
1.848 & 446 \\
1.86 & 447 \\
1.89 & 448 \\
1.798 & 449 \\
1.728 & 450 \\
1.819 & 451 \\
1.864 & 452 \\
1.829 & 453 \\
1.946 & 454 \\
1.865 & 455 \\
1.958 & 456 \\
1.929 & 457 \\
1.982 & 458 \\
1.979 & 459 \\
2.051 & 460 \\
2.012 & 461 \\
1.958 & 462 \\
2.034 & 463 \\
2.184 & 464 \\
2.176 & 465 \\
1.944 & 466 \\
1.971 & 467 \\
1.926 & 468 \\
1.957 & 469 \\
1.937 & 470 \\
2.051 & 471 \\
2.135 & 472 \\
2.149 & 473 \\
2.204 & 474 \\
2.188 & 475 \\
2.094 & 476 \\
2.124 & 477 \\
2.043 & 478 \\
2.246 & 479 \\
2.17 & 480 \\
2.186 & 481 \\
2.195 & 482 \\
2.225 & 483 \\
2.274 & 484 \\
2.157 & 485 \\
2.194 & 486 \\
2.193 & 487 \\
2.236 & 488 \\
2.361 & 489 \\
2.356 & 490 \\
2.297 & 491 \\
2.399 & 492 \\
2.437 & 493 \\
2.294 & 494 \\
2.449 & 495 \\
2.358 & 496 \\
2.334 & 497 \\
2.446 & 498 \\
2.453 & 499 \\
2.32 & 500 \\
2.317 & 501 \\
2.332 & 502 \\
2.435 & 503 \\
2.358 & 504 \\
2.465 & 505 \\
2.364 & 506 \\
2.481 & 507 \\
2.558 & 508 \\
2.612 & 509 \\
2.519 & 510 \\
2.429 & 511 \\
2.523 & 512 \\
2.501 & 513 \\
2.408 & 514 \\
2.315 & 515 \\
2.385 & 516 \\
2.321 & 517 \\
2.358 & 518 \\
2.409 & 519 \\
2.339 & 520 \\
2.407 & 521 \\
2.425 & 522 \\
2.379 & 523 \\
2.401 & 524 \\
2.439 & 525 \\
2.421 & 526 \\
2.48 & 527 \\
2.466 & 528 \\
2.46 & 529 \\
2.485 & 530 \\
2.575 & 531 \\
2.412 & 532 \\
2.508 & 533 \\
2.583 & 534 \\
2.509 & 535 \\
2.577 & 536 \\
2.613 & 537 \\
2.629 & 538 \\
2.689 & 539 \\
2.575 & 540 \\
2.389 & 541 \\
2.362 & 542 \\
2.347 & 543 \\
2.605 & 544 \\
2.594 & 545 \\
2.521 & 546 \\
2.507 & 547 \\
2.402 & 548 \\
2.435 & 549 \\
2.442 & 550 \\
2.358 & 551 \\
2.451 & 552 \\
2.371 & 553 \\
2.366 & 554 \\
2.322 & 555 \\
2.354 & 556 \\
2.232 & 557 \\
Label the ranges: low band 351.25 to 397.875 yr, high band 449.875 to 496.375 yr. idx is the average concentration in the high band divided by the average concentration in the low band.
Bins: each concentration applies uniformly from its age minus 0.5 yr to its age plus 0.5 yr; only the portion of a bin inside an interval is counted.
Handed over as 1.27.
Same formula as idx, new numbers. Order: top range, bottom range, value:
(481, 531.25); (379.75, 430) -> 1.31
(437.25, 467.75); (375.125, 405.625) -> 1.08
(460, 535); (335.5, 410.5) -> 1.40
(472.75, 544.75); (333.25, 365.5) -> 1.58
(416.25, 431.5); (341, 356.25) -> 1.26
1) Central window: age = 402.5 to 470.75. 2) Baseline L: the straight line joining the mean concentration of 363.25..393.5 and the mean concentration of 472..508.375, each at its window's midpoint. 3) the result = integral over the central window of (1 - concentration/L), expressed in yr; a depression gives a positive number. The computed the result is 3.7 yr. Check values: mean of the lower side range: 1.69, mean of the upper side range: 2.29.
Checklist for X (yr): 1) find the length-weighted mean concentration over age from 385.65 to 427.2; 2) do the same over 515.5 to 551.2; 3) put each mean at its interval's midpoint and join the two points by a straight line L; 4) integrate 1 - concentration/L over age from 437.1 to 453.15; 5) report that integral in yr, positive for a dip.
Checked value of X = 1.2 yr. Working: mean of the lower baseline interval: 1.82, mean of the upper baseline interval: 2.47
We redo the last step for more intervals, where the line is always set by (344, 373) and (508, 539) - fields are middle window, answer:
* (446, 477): 1.9 yr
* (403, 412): 0.1 yr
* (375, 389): -0.7 yr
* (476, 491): 0.2 yr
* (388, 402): -0.7 yr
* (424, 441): 0.1 yr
